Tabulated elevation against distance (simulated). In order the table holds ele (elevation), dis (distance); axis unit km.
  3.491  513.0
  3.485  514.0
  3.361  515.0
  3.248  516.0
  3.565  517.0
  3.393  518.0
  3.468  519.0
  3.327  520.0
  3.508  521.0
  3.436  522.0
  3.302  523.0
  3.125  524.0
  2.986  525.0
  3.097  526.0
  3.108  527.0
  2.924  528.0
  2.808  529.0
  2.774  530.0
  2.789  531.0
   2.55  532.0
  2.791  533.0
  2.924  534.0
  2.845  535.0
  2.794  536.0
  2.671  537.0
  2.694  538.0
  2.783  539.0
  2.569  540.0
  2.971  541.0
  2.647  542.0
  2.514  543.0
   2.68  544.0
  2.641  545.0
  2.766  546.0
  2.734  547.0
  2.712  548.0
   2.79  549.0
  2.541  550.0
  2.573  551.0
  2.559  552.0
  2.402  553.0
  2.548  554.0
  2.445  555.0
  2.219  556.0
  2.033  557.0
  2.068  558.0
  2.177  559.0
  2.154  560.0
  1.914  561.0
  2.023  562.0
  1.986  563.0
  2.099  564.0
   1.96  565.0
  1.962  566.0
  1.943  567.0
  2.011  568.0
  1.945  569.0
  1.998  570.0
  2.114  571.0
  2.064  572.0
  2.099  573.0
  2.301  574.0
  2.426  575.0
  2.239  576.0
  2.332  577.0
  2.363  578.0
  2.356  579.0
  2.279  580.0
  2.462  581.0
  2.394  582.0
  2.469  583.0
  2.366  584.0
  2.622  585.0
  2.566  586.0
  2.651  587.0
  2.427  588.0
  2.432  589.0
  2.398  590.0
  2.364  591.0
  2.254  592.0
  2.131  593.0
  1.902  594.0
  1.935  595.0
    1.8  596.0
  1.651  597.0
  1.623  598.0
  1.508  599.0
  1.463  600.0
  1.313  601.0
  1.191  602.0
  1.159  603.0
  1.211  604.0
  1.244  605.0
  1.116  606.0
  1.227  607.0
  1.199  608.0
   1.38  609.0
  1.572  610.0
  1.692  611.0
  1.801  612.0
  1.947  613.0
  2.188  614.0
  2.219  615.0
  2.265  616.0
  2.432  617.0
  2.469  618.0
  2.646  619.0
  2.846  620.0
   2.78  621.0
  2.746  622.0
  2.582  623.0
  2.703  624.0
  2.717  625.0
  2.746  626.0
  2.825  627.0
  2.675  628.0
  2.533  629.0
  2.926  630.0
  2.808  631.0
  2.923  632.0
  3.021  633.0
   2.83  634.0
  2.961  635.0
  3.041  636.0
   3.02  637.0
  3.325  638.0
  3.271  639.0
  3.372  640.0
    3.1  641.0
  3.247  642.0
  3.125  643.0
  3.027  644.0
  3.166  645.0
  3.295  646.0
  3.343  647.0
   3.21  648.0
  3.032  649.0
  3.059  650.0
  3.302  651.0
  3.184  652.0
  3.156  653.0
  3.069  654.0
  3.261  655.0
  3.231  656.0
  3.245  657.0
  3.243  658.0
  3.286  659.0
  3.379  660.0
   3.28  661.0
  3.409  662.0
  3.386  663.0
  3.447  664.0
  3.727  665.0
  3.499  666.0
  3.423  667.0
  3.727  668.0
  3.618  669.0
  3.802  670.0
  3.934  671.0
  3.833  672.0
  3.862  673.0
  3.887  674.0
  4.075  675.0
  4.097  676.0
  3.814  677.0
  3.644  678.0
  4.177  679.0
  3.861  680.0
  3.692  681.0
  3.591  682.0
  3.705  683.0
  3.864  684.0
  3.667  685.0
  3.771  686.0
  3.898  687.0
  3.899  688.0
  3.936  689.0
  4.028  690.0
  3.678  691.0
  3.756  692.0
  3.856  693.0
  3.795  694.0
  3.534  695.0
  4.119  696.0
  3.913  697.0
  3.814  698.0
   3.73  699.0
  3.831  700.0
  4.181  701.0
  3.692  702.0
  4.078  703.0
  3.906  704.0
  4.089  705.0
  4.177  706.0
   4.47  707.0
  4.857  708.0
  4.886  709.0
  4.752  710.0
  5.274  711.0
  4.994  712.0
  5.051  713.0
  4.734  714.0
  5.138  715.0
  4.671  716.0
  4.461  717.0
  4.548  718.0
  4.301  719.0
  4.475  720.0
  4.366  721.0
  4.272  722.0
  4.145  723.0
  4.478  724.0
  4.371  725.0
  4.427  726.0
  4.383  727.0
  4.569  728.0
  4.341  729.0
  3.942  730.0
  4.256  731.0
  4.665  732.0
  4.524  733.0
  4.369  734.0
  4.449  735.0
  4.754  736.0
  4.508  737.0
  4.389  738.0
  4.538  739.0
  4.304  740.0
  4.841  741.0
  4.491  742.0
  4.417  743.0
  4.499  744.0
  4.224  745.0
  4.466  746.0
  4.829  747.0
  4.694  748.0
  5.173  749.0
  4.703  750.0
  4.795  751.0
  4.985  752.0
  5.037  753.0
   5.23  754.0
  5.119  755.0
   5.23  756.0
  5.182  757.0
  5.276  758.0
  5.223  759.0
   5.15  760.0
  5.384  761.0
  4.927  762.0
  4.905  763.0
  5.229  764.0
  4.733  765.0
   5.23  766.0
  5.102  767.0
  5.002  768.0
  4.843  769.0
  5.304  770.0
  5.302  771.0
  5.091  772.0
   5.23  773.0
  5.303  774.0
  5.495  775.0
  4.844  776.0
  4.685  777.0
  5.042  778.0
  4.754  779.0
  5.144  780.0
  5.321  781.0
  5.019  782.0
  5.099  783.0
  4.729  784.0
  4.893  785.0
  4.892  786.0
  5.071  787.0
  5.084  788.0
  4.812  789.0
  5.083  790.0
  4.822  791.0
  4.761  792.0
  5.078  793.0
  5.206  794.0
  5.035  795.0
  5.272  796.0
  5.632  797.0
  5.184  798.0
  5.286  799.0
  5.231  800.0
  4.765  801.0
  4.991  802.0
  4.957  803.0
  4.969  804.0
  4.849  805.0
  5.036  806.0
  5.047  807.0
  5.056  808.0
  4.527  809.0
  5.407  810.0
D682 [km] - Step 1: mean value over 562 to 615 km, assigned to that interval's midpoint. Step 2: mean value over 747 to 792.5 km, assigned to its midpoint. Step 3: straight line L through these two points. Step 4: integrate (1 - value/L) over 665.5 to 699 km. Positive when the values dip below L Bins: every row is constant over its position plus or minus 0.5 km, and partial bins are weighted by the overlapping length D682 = -2.4 km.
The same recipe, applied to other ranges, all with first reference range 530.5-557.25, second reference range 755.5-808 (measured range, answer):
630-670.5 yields 5.3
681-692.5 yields 0.9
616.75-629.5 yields 2.9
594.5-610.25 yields 8.9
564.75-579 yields 3.9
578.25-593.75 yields 3.4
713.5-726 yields -0.2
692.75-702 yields 0.8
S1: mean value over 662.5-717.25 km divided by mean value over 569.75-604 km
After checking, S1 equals 1.9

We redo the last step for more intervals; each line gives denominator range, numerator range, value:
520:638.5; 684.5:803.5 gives 1.96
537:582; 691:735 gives 1.84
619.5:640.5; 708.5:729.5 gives 1.59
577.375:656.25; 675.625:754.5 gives 1.76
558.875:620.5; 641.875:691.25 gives 1.75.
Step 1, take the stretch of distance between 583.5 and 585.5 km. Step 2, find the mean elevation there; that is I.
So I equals 2.49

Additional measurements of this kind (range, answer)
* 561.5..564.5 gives 2.04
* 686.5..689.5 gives 3.91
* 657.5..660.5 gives 3.3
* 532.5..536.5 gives 2.84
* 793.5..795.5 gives 5.12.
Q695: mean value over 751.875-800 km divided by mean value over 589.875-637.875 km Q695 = 2.3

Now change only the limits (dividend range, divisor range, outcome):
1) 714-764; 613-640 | 1.70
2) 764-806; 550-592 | 2.23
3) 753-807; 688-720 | 1.19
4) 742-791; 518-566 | 1.87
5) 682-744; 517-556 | 1.50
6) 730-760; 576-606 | 2.34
